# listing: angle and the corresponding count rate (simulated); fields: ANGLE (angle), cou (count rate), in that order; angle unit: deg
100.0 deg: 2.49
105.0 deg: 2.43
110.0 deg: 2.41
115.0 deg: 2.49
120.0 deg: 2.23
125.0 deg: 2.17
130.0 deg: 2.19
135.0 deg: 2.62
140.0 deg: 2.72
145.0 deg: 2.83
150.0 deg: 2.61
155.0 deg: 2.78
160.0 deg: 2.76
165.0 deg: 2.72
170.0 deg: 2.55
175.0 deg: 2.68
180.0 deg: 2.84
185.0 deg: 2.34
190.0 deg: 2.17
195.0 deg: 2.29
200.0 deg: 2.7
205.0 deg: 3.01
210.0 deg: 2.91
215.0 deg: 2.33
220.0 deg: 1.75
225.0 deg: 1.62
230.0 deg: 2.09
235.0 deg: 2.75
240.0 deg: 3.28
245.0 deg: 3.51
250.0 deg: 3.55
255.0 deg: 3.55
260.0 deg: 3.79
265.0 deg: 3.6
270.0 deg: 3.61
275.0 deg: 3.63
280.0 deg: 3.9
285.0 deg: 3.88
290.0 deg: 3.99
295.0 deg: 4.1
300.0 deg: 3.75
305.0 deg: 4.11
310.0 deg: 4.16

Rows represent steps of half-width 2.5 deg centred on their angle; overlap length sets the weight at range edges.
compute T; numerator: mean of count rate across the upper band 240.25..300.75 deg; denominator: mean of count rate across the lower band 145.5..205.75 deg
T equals 1.4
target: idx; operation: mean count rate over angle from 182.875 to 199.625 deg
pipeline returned 2.32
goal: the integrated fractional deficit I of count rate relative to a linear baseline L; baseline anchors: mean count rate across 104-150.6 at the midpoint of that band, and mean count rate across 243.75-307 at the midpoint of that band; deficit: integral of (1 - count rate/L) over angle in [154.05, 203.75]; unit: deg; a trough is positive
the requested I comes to 5.50 deg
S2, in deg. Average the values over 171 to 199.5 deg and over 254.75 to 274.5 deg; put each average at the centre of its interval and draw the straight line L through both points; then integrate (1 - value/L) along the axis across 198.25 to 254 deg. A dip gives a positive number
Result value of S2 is 6.9 deg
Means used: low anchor 2.49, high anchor 3.65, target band 2.7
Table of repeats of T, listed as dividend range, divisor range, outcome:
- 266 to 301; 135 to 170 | 1.41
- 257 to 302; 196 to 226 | 1.57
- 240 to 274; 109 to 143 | 1.48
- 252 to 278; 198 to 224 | 1.47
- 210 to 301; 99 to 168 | 1.28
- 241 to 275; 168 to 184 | 1.35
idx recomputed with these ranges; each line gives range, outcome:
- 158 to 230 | 2.46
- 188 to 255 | 2.65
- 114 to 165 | 2.55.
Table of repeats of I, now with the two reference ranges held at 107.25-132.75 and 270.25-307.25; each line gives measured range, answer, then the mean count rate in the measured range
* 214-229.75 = 6.63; 1.89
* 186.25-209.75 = 3.67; 2.57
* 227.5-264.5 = 2.77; 3.24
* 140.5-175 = -0.71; 2.71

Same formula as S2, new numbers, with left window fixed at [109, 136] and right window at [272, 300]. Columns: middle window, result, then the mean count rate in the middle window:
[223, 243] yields 5.37 deg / 2.48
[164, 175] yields 0.57 deg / 2.63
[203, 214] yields 0.96 deg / 2.87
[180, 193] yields 2.50 deg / 2.37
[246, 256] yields 0.02 deg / 3.54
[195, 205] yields 1.29 deg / 2.67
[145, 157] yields -0.55 deg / 2.72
